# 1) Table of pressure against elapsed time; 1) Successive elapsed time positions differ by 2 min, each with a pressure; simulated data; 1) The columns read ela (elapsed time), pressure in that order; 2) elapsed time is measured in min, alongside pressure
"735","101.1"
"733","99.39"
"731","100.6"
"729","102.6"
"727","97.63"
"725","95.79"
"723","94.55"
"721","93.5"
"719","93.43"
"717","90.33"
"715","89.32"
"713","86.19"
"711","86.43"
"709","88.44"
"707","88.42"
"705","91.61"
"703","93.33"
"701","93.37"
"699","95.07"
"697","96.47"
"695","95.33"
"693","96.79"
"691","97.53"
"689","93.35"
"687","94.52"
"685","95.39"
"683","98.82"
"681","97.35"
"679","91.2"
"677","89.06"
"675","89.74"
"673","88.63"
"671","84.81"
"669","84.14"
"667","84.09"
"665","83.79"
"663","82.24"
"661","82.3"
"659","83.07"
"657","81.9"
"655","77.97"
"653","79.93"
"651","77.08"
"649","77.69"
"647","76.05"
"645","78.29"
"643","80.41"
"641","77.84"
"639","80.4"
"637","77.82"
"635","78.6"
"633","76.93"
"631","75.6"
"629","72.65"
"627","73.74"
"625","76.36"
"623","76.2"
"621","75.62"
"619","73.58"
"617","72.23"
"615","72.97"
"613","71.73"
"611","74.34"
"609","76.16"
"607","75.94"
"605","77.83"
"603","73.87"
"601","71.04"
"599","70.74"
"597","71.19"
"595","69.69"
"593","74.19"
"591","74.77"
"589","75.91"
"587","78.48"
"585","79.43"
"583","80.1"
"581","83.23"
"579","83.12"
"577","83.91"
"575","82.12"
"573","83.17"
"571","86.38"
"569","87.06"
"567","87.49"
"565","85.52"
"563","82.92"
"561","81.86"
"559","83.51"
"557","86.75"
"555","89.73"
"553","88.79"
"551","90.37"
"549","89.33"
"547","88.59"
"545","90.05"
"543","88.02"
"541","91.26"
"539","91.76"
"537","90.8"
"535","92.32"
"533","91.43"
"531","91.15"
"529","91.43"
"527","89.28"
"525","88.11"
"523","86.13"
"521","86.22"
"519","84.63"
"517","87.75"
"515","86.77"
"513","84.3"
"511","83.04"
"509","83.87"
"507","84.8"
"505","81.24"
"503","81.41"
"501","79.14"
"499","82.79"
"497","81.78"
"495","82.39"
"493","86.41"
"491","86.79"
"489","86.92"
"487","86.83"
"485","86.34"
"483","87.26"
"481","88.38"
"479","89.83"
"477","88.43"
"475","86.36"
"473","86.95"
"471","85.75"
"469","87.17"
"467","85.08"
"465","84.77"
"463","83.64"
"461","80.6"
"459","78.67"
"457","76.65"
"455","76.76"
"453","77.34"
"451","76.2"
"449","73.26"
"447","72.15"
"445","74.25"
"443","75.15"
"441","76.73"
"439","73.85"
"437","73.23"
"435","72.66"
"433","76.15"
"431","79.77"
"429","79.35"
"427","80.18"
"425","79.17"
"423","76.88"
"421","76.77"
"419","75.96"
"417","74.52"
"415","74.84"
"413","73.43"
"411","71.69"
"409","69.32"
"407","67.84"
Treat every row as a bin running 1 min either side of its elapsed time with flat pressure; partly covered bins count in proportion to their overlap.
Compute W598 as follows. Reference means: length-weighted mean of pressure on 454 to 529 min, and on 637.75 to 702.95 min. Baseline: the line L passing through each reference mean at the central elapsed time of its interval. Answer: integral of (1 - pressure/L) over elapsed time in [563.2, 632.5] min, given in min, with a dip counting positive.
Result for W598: 7.1 min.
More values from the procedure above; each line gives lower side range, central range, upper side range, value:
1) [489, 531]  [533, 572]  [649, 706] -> -0.9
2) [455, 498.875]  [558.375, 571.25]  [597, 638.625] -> -1.1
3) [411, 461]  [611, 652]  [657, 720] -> 5.2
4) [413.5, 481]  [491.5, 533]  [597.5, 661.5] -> -3.8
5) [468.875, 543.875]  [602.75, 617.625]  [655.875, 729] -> 2.4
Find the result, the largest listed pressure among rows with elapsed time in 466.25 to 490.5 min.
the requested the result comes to 89.83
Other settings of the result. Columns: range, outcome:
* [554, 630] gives 89.73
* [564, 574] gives 87.49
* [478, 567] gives 92.32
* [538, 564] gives 91.76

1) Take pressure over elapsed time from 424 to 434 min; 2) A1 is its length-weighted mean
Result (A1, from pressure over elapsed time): 78.9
